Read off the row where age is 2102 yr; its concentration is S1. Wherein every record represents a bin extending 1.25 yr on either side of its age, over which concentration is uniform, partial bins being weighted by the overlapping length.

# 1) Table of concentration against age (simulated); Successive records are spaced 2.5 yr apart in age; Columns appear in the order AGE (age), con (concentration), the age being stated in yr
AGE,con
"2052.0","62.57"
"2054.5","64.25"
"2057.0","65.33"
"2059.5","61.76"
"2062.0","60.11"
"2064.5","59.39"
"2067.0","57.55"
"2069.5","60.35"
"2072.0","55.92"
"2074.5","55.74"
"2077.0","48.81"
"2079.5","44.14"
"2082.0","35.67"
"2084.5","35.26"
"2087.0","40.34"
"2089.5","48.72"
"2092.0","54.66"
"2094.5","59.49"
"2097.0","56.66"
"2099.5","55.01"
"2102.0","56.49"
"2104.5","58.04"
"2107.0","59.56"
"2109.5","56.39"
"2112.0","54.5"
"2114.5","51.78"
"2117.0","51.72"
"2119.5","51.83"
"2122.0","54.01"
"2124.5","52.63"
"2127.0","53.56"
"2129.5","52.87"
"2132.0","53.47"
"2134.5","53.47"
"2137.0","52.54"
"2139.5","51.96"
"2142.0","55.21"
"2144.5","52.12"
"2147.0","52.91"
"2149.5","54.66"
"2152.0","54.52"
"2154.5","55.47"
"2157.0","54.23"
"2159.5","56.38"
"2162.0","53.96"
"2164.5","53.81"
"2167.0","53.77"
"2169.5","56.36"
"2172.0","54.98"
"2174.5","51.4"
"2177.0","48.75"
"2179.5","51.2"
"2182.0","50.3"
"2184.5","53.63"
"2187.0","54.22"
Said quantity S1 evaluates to 56.49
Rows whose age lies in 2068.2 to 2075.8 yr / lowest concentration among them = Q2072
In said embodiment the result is 55.74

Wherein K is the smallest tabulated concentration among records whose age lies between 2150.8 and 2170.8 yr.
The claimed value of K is 53.77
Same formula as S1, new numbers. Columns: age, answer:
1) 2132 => 53.47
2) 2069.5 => 60.35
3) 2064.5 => 59.39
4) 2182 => 50.3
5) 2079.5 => 44.14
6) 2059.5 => 61.76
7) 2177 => 48.75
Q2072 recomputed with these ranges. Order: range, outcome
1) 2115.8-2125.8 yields 51.72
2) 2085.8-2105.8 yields 40.34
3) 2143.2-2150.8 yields 52.12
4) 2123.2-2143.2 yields 51.96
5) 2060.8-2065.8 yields 59.39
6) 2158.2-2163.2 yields 53.96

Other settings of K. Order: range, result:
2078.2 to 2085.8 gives 35.26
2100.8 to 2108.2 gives 56.49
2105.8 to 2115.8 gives 51.78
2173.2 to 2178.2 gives 48.75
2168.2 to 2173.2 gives 54.98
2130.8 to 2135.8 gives 53.47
